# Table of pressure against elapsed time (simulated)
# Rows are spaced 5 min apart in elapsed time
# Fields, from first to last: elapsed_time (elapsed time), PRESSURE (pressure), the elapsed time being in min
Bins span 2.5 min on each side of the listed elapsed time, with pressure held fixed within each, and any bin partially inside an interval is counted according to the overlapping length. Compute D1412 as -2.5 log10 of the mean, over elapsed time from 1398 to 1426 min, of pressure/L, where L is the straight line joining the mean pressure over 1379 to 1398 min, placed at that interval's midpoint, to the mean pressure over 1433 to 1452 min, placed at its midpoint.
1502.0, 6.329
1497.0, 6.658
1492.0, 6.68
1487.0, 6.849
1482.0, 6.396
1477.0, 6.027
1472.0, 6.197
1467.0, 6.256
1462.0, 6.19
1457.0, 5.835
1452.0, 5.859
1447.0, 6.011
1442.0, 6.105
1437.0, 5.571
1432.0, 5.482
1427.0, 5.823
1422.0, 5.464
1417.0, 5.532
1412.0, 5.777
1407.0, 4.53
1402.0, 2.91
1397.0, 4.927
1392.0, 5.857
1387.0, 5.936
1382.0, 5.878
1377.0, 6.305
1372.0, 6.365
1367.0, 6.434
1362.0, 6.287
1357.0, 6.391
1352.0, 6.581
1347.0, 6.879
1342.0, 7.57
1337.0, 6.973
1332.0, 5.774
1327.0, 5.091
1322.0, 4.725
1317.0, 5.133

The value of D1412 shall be 0.180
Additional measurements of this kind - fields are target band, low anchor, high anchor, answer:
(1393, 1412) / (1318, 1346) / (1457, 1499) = 0.35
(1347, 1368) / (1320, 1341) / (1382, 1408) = -0.19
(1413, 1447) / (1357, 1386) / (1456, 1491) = 0.10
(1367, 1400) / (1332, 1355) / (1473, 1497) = 0.15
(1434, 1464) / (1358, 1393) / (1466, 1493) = 0.07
